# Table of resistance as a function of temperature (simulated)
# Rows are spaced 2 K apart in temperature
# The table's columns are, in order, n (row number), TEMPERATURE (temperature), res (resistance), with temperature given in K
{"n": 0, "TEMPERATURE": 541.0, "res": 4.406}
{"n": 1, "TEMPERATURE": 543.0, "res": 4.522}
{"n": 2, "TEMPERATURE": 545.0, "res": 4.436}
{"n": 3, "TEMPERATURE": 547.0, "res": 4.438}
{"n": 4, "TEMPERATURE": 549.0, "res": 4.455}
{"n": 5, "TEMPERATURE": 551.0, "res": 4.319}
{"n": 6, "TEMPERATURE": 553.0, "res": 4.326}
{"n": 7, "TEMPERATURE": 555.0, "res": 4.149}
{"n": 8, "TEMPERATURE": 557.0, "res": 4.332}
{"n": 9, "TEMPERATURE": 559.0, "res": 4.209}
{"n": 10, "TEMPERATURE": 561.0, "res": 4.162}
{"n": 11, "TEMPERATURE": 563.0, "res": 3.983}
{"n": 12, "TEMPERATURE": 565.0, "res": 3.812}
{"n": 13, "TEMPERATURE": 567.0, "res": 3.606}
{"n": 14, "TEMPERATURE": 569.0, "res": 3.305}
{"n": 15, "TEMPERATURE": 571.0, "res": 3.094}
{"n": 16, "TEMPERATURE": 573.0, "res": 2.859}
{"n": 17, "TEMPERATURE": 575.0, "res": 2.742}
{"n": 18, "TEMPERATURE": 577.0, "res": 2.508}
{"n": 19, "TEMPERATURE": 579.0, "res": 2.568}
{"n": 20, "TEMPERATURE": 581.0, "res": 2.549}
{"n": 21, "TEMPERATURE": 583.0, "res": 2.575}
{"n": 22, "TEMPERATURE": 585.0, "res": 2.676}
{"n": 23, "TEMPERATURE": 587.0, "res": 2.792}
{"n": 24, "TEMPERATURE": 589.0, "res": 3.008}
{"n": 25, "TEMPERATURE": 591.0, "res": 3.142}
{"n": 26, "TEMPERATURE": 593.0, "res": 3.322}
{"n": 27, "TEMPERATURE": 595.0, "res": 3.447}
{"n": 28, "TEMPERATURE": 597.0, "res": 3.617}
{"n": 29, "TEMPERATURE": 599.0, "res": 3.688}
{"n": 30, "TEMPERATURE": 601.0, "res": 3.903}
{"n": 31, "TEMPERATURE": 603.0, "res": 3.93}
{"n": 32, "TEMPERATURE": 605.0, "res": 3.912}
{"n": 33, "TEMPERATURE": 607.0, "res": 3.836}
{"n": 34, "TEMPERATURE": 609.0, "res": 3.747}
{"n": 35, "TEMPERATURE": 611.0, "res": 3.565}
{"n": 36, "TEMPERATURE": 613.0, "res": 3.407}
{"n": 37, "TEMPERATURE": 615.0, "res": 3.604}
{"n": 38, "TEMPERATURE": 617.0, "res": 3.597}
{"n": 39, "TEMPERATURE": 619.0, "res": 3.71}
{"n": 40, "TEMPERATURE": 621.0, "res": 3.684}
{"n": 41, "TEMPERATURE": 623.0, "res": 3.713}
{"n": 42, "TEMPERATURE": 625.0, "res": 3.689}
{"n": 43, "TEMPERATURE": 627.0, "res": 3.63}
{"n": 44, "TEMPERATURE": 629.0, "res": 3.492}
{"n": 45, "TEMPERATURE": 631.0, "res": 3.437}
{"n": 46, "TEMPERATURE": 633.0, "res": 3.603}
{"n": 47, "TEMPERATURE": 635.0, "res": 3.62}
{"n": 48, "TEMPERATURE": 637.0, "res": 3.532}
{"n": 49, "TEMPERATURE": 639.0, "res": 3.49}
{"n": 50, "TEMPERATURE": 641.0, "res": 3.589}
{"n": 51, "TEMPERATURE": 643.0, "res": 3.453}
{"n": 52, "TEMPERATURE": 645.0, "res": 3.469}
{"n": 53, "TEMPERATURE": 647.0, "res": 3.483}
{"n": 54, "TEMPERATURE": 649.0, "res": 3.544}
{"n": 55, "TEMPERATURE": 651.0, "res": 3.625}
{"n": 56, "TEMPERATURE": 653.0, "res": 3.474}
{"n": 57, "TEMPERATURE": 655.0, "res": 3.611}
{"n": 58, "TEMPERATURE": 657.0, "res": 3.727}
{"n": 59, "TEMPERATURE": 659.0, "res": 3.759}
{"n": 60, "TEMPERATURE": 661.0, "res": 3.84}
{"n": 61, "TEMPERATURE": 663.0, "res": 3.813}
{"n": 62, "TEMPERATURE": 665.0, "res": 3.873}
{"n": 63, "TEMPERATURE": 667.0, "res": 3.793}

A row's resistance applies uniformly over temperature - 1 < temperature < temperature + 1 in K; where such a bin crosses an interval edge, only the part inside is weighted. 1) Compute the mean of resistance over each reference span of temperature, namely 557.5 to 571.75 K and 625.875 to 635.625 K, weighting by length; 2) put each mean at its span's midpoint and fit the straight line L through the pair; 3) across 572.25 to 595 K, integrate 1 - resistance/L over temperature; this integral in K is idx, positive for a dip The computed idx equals 5.43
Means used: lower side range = 3.77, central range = 2.82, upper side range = 3.56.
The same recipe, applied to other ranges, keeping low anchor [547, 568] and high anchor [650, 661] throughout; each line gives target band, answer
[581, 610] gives 4.3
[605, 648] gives 2.3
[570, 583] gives 4.3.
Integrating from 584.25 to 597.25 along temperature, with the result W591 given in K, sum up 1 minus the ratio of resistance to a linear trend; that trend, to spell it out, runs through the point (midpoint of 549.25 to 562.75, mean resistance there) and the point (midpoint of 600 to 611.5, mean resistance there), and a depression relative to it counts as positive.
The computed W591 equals 2.71 K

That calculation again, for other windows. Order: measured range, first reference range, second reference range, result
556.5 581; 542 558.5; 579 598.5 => 2.4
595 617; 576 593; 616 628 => -2.9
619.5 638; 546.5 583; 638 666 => 0.1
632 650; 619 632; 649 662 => 0.5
